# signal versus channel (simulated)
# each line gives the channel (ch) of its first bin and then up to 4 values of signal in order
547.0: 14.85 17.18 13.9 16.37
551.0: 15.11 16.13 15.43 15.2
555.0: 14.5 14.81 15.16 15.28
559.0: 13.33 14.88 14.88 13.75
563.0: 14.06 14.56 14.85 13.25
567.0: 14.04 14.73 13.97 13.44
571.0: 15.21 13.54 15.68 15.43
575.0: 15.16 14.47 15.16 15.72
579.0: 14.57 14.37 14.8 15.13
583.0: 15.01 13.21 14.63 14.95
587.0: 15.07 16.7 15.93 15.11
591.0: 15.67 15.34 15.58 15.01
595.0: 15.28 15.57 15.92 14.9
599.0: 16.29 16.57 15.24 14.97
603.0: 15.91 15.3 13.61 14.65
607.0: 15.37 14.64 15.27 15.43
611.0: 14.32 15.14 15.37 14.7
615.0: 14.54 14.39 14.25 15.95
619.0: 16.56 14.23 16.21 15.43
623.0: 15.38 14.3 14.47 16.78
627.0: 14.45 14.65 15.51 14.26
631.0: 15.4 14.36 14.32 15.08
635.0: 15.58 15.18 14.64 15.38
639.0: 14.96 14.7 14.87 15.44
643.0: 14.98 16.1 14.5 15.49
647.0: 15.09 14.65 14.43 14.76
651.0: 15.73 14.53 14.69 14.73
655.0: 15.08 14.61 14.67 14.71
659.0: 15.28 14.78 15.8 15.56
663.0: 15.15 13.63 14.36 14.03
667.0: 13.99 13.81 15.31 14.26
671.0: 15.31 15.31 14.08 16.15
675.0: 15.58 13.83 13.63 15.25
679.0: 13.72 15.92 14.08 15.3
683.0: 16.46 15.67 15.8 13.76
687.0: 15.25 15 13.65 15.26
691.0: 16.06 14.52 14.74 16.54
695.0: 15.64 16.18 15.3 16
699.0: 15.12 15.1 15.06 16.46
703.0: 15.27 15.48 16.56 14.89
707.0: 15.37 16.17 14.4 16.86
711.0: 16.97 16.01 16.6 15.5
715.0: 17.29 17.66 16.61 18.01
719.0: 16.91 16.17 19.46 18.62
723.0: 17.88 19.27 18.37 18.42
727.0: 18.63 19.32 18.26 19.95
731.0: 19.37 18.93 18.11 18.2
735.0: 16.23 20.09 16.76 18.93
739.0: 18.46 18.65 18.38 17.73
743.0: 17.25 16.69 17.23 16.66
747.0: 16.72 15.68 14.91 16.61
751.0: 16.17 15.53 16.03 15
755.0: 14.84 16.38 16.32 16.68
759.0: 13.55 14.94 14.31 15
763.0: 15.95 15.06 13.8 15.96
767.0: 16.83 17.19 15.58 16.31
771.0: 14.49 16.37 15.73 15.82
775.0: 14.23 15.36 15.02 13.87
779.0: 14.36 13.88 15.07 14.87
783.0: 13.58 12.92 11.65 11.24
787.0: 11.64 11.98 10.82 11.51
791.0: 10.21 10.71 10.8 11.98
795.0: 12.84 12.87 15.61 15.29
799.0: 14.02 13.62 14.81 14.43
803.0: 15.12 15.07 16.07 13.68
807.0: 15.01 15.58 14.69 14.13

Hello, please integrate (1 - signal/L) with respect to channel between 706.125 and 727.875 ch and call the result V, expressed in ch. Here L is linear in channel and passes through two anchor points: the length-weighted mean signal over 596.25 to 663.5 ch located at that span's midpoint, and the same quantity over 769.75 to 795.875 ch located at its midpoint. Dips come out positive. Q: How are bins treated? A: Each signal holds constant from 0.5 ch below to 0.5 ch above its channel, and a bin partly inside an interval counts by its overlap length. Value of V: -4.8 ch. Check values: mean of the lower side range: 15.1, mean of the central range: 17.2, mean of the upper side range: 13.3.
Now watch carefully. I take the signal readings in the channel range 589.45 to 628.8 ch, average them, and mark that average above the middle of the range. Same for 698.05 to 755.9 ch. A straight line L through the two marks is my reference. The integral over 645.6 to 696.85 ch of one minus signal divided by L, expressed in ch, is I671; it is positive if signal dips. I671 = 3.9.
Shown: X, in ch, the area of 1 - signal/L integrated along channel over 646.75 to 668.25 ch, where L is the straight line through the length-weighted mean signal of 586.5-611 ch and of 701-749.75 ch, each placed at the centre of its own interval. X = 2.02 ch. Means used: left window 15.4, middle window 14.7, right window 17.3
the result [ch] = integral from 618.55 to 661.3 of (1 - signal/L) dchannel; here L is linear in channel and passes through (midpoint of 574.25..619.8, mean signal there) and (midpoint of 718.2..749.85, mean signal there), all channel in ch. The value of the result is 2.6 ch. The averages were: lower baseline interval 15.1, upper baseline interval 17.9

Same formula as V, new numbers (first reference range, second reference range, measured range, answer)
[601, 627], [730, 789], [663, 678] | 0.8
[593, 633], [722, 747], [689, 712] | 2.3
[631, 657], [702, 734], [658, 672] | 0.8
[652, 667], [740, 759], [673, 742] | -3.9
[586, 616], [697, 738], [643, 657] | 1.0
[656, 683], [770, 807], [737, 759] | -4.0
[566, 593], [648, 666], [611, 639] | -0.4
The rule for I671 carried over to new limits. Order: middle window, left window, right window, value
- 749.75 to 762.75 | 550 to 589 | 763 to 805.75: -1.24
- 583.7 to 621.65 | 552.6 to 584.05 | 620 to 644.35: -0.88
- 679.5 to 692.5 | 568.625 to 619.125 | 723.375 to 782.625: 0.63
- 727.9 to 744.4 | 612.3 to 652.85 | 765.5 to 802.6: -4.69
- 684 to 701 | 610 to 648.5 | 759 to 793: -0.73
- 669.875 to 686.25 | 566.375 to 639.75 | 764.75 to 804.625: -0.44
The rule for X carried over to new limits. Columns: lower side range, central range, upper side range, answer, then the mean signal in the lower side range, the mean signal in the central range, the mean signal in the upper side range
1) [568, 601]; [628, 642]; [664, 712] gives 0.2 ch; 15.1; 14.9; 15.2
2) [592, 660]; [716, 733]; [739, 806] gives -4.0 ch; 15.1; 18.4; 14.8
